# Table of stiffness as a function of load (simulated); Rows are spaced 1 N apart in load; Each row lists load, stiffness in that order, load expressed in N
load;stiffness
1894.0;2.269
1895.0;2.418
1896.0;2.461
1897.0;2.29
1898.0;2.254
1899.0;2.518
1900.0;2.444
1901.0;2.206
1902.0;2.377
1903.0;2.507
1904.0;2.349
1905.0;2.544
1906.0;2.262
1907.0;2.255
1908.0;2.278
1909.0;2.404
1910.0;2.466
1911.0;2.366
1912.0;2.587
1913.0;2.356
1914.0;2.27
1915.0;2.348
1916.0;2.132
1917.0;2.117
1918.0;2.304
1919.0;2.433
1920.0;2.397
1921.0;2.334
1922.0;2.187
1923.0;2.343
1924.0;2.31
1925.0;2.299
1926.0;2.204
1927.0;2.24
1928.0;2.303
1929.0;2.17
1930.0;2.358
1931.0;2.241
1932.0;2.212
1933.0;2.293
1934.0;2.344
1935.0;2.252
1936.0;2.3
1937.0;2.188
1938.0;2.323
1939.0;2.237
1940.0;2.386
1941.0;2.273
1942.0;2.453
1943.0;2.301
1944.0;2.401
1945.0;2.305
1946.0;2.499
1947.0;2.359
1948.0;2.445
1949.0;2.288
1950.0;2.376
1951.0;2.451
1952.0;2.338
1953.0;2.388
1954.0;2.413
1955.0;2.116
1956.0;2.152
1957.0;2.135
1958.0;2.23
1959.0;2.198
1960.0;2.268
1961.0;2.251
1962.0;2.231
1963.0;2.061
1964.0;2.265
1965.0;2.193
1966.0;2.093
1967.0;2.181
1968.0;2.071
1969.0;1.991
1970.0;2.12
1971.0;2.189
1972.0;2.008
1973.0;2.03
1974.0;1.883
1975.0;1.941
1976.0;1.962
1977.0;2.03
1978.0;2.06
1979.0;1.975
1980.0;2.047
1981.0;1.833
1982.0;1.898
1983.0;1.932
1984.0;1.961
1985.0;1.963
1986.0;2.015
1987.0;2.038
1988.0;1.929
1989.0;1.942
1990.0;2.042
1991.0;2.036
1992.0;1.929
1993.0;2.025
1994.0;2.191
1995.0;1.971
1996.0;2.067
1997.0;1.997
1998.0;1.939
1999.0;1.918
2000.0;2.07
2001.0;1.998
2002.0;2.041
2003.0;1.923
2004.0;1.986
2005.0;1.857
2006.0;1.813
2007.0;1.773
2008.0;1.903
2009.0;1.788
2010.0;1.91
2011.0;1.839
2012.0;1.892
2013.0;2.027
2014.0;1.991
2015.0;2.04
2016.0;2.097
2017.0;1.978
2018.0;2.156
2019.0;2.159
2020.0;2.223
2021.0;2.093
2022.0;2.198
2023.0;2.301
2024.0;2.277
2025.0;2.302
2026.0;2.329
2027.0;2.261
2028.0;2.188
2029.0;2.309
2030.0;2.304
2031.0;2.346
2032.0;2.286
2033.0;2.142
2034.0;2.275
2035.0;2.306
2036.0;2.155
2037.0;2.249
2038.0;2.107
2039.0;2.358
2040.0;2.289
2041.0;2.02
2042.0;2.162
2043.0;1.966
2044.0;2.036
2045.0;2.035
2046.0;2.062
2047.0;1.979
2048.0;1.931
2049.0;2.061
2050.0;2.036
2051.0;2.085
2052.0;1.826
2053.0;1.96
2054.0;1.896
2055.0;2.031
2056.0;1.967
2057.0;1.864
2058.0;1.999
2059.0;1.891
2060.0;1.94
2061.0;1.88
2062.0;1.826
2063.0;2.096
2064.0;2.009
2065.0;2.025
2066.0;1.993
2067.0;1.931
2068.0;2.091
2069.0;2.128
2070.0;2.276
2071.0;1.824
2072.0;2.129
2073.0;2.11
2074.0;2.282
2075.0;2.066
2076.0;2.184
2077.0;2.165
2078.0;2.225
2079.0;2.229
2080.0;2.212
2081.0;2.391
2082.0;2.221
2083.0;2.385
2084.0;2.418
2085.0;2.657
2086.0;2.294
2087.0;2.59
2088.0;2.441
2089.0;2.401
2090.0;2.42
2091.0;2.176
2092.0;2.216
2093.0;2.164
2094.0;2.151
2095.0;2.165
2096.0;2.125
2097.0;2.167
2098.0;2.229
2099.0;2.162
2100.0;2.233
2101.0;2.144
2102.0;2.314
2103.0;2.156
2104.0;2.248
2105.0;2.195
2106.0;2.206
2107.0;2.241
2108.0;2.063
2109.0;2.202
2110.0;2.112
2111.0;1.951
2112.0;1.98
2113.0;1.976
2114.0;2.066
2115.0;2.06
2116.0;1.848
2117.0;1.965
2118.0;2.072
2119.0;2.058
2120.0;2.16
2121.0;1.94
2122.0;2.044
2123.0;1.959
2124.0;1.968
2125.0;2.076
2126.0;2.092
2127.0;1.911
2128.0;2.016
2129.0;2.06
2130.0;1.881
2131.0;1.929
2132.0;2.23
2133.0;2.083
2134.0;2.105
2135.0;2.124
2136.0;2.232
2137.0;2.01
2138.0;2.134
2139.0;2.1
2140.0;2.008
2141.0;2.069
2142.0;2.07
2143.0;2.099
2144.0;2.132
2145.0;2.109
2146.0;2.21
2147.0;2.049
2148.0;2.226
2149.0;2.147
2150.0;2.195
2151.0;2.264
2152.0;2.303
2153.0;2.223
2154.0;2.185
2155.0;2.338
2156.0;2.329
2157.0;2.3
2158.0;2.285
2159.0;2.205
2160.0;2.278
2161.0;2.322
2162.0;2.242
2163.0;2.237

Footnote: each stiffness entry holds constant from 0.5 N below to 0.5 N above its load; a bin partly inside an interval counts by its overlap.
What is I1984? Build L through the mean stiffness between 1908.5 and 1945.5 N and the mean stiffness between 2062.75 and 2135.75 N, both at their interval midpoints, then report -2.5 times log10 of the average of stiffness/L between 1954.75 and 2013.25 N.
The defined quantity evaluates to 0.120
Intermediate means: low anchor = 2.31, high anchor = 2.14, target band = 2.02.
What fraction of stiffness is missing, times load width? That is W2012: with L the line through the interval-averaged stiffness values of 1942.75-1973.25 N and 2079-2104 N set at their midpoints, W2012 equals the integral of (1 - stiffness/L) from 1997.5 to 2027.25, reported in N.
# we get 2.9 N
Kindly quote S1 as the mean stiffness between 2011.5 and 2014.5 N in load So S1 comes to 1.97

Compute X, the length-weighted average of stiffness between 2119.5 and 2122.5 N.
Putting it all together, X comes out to 2.05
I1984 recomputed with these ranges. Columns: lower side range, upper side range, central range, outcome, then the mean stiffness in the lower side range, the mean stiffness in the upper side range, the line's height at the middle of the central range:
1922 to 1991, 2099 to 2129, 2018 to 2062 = 0.007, 2.18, 2.08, 2.13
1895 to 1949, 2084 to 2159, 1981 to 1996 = 0.144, 2.33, 2.15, 2.27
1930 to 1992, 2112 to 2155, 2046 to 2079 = 0.048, 2.17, 2.08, 2.12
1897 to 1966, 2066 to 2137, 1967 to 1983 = 0.133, 2.31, 2.15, 2.27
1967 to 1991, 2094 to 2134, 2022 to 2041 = -0.114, 2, 2.09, 2.03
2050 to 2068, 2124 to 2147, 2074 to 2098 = -0.142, 1.96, 2.07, 2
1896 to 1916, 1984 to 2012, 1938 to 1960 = -0.069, 2.37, 1.96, 2.18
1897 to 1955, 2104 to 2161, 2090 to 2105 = -0.024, 2.33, 2.11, 2.15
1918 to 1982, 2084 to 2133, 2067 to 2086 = -0.029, 2.22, 2.14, 2.16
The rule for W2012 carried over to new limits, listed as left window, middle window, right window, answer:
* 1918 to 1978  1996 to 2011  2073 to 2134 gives 1.94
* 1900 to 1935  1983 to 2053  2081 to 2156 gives 5.29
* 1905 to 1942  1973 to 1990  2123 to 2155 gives 2.14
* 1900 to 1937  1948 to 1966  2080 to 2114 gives 0.32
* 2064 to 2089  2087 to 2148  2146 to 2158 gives 3.02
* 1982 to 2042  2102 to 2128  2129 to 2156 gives 0.69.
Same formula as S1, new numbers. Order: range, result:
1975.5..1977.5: 2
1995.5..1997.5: 2.03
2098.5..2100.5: 2.2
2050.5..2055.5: 1.96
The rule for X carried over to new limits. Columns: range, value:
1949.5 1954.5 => 2.39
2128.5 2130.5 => 1.97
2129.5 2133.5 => 2.03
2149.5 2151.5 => 2.23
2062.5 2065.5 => 2.04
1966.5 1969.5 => 2.08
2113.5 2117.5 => 1.98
